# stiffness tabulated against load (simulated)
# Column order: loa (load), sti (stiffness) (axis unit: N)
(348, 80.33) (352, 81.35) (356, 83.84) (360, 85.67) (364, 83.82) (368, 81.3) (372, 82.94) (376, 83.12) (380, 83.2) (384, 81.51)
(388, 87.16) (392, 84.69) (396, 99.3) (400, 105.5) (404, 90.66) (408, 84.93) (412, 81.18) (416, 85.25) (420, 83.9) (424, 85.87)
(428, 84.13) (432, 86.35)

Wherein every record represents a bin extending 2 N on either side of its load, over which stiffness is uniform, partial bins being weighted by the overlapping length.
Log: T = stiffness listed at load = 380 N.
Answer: 83.2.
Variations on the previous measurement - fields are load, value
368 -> 81.3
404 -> 90.66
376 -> 83.12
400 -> 105.5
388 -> 87.16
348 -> 80.33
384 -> 81.51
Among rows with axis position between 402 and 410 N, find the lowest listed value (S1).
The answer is 84.93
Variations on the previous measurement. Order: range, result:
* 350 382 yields 81.3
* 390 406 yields 84.69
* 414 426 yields 83.9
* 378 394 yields 81.51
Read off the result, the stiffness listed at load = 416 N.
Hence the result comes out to 85.25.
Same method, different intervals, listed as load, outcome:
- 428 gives 84.13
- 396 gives 99.3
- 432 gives 86.35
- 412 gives 81.18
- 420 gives 83.9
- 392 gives 84.69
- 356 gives 83.84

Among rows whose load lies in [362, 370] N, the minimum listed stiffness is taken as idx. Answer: 81.3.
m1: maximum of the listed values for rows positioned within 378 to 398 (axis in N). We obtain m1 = 99.3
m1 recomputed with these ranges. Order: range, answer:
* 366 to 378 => 83.12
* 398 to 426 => 105.5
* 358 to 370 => 85.67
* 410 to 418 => 85.25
